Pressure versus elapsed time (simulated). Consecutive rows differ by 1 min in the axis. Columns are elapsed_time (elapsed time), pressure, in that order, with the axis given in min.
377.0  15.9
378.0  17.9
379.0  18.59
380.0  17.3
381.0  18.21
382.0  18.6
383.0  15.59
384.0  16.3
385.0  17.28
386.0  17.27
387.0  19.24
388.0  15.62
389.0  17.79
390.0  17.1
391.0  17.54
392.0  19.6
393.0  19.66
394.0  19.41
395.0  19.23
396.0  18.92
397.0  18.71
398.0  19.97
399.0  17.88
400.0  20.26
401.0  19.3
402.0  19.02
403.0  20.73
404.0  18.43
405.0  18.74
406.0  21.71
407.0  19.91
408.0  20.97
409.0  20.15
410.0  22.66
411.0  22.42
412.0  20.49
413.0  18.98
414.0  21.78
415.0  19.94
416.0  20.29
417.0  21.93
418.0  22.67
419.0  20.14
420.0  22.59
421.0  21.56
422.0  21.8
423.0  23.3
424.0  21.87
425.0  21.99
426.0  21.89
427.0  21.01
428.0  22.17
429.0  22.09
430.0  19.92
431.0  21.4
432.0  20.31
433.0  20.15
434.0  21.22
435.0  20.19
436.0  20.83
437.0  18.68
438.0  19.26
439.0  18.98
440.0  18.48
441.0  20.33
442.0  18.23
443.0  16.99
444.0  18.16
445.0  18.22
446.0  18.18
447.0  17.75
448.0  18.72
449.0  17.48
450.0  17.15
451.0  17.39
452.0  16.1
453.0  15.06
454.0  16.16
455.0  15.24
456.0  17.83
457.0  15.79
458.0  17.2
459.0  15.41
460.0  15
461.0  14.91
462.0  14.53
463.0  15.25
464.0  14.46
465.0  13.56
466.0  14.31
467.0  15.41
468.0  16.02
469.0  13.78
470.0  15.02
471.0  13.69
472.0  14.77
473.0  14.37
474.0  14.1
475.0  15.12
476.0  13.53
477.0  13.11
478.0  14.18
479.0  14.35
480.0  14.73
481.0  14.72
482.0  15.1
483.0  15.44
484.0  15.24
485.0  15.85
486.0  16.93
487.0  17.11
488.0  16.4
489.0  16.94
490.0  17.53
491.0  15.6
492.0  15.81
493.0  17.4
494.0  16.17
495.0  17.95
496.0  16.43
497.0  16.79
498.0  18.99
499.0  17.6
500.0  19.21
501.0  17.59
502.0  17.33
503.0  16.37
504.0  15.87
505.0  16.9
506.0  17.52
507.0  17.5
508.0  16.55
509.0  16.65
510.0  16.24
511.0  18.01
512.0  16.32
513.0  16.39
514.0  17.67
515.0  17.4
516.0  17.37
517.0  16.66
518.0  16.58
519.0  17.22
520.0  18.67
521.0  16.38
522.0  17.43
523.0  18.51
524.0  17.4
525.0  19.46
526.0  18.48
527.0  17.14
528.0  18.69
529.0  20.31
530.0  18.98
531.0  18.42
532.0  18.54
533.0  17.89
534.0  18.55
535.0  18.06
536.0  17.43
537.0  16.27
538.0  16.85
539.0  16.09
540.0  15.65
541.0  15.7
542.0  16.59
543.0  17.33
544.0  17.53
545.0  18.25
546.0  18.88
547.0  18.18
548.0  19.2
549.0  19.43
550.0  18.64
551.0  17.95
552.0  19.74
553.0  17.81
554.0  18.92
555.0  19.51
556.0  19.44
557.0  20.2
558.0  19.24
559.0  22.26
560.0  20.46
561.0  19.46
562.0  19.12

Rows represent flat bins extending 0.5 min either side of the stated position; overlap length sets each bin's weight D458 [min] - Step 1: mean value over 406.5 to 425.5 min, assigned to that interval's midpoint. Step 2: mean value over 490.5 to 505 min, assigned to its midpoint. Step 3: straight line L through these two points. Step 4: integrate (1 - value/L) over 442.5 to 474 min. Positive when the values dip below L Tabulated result 5.4 min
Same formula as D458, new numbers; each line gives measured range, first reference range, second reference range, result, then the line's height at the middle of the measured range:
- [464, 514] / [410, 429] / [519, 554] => 8.77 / 19.4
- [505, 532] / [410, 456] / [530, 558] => 1.24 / 18.5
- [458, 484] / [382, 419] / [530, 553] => 5.50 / 18.6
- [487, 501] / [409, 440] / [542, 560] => 1.92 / 19.9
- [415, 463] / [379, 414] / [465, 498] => -4.90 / 17.2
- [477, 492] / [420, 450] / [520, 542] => 2.55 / 18.8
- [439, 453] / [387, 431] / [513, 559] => 1.26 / 19.6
